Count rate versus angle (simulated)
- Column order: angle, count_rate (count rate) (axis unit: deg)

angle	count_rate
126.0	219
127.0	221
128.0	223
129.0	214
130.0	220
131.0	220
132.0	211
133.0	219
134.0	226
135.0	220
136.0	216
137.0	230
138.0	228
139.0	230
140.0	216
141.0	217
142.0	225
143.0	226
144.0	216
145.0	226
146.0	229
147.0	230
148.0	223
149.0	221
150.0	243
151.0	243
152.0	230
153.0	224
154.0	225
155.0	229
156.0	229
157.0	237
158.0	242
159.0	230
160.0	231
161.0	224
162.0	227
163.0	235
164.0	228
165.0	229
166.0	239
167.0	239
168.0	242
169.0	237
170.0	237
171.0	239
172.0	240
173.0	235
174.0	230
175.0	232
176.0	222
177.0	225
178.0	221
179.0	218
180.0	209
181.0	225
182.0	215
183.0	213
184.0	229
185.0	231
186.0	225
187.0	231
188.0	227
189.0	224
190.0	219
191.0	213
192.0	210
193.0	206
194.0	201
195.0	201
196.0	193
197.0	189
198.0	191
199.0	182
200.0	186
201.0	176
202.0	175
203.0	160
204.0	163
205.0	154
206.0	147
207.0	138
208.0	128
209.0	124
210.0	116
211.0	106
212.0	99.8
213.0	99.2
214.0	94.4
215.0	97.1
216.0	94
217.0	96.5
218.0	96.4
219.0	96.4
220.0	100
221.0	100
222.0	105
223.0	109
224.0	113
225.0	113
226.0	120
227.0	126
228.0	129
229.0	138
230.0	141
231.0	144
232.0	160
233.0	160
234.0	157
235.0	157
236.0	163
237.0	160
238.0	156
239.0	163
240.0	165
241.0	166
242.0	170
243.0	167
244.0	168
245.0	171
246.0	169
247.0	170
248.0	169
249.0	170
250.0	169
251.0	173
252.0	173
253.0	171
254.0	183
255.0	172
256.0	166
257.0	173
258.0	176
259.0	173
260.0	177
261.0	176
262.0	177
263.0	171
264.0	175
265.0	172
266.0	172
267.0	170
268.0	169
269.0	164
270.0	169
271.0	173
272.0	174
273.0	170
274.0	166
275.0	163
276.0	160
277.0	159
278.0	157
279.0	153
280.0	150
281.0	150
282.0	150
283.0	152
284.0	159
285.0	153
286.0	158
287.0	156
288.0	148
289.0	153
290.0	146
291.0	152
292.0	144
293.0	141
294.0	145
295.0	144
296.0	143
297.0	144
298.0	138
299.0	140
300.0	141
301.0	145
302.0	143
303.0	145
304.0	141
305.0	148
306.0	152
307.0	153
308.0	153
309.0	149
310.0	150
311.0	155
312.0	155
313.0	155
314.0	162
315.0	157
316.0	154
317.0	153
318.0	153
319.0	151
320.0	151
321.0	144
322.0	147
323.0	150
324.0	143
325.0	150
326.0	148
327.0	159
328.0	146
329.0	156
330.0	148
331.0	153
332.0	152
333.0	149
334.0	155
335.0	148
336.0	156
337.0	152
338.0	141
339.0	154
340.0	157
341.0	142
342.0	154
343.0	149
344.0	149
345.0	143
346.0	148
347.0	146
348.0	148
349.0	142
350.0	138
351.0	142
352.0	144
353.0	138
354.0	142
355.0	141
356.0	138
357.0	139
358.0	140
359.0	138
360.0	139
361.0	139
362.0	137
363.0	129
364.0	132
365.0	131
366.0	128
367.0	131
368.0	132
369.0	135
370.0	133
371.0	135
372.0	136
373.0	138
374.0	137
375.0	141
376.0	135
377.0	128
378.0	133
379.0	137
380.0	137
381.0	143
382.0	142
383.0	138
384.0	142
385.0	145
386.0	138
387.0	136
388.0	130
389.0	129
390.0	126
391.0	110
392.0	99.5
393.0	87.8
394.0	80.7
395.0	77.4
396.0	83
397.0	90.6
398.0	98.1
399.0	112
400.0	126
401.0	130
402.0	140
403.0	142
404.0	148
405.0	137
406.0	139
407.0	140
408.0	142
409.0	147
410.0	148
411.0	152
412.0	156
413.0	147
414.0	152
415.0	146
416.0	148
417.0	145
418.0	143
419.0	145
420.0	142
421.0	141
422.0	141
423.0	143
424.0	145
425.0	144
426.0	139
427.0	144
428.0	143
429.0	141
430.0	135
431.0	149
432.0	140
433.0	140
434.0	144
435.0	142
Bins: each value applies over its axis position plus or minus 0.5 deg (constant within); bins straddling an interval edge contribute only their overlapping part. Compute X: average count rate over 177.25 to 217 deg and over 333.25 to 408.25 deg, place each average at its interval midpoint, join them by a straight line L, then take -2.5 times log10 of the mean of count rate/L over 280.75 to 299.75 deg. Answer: 0.04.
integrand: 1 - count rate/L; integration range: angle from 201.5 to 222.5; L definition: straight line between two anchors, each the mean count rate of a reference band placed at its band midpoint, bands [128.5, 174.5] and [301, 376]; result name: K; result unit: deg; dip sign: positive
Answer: 8.68 deg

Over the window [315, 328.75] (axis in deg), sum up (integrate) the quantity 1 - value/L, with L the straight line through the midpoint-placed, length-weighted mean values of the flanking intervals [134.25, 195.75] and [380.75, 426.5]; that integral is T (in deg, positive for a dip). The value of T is 1.17 deg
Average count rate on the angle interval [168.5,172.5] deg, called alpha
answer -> 238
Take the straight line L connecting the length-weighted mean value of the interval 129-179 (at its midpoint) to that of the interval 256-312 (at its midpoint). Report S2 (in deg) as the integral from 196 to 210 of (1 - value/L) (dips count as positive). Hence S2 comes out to 2.8 deg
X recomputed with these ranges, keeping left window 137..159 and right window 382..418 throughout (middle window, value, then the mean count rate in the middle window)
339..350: 0.02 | 148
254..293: 0.10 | 163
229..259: 0.15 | 165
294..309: 0.16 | 145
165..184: -0.05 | 229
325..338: 0.03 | 151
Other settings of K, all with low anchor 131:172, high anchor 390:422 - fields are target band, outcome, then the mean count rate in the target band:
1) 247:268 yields 1.62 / 173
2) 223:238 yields 4.30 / 141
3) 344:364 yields 1.18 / 141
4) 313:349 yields 1.79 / 150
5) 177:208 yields 2.14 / 198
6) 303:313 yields 1.00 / 151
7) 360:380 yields 1.23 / 134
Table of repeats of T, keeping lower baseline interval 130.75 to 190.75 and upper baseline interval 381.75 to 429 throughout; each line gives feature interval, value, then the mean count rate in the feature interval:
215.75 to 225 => 4.63 deg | 102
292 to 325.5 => 4.23 deg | 148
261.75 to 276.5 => 1.25 deg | 170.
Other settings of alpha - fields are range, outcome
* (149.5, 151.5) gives 243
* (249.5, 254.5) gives 174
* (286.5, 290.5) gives 151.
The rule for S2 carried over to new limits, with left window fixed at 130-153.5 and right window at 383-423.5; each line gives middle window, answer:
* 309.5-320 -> 0.5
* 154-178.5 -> -1.9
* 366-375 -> 0.5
